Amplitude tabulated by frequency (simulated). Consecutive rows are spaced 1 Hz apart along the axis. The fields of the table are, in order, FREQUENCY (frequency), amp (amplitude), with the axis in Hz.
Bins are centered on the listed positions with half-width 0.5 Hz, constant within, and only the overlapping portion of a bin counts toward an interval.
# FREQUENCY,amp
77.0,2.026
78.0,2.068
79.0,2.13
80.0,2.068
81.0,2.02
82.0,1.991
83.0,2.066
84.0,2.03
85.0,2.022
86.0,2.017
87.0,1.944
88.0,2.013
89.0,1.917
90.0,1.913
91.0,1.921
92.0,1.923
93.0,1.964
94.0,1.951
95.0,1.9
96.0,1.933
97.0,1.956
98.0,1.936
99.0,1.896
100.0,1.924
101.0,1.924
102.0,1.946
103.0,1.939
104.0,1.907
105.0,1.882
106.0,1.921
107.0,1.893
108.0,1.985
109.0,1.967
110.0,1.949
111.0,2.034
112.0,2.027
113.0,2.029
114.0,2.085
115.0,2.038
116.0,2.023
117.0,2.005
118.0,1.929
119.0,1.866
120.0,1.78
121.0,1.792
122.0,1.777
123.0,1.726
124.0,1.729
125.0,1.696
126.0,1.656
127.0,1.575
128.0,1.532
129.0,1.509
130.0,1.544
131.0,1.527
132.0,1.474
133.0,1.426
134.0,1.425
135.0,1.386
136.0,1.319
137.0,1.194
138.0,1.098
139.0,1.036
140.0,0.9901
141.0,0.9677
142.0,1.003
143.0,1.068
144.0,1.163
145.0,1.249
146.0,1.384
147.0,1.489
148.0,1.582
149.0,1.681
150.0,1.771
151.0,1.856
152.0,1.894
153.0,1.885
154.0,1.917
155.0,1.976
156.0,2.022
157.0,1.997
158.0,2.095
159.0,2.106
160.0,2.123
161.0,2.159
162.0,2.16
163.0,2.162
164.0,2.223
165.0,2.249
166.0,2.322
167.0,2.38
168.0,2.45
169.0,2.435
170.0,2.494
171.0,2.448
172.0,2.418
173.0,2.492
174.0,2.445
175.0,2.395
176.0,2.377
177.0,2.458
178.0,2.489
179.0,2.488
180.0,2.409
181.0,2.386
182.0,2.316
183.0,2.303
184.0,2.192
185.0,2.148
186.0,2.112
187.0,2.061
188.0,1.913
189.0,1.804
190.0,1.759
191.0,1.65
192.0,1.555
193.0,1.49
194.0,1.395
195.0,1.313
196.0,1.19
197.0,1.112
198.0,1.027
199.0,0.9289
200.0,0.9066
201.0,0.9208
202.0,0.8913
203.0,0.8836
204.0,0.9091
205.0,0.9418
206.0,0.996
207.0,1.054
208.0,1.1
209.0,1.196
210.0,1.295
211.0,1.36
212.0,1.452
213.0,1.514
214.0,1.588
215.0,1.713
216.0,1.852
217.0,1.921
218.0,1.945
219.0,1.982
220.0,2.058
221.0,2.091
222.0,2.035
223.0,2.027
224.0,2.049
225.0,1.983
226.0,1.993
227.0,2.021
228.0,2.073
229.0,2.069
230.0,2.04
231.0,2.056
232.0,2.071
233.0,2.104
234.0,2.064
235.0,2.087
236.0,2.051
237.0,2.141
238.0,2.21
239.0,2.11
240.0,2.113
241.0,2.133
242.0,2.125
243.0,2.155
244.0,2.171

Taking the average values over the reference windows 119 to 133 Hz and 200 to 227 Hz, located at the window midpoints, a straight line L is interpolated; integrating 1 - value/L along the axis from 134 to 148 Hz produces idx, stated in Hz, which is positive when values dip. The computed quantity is 3.6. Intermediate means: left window 1.64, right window 1.53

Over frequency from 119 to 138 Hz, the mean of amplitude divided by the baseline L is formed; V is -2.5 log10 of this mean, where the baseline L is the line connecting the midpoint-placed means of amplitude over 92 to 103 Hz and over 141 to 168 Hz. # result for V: 0.21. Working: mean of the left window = 1.93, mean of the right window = 1.84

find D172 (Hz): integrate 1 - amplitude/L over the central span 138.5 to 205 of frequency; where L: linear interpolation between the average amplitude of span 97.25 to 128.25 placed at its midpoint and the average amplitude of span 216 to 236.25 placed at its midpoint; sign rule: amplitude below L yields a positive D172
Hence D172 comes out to 5.1 Hz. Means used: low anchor 1.89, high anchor 2.03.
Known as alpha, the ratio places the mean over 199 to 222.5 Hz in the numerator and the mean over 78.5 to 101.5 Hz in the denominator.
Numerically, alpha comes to 0.71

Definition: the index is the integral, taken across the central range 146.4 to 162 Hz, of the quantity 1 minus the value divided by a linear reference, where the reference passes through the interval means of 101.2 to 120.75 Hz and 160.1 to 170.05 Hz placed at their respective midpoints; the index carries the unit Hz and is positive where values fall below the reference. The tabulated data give 2.2 Hz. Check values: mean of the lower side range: 1.96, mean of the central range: 1.91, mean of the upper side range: 2.29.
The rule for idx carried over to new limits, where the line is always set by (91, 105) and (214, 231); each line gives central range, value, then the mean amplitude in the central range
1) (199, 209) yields 5.10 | 0.967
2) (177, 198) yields 0.74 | 1.9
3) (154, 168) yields -1.42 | 2.15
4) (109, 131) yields 1.33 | 1.82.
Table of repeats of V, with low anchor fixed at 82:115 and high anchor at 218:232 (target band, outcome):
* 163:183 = -0.19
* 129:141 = 0.45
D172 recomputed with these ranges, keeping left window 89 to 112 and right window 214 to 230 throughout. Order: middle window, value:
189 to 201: 4.0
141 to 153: 3.0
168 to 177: -2.2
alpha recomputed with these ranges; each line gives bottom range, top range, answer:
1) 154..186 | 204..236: 0.77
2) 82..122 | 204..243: 0.94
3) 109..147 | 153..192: 1.40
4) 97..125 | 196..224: 0.73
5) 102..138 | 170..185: 1.37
